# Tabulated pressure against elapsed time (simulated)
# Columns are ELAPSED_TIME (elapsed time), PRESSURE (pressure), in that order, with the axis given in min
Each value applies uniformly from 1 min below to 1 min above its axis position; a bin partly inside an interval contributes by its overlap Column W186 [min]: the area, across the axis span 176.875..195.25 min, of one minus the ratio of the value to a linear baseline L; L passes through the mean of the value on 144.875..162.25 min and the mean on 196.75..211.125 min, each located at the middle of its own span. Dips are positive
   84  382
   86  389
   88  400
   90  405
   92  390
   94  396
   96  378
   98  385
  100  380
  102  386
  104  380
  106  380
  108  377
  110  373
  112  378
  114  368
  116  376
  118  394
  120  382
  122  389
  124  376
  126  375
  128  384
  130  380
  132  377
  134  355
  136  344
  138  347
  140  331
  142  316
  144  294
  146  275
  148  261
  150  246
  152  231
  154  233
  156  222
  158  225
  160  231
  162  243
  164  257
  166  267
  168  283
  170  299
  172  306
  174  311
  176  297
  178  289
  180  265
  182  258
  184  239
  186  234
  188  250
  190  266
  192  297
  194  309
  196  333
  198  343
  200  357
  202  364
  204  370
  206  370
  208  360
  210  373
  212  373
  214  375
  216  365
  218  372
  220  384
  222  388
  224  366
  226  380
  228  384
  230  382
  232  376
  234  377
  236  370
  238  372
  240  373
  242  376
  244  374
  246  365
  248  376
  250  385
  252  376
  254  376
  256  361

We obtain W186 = 2.9 min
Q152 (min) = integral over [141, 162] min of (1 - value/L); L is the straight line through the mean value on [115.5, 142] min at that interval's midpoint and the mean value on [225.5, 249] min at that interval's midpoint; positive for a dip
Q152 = 6.6 min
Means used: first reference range 368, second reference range 375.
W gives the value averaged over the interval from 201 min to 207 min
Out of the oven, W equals 368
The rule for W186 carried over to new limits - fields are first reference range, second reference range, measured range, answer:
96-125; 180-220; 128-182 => 9.91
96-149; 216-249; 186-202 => 2.75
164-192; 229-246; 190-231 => -3.84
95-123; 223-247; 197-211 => 0.51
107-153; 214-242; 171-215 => 6.01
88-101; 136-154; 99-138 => -4.09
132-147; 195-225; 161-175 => 2.53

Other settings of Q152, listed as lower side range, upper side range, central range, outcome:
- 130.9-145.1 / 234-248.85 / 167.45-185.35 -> 3.5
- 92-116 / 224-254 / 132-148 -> 2.4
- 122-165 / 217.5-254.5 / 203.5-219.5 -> -0.6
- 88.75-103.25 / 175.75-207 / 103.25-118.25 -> -0.1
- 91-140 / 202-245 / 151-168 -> 6.1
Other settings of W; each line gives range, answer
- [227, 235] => 380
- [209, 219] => 372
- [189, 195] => 291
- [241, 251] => 375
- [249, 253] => 380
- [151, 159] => 228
